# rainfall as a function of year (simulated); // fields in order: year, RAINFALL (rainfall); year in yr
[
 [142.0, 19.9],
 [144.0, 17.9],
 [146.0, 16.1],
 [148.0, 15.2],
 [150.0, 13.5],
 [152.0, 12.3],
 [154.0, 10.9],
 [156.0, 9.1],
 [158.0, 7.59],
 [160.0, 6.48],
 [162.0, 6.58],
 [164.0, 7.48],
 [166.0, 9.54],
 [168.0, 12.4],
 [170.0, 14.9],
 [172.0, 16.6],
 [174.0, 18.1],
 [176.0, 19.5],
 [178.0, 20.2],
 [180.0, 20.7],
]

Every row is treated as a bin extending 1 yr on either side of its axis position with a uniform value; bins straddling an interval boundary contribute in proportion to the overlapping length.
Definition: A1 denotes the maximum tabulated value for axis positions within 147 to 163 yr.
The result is 15.2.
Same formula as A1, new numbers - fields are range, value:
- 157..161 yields 7.59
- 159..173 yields 16.6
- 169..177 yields 19.5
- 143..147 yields 17.9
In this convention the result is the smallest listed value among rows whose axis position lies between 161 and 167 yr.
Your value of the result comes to 6.58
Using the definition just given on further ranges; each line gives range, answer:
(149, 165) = 6.48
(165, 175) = 9.54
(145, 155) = 10.9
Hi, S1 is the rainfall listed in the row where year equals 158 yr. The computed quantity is 7.59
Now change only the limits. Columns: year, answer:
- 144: 17.9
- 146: 16.1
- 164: 7.48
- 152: 12.3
